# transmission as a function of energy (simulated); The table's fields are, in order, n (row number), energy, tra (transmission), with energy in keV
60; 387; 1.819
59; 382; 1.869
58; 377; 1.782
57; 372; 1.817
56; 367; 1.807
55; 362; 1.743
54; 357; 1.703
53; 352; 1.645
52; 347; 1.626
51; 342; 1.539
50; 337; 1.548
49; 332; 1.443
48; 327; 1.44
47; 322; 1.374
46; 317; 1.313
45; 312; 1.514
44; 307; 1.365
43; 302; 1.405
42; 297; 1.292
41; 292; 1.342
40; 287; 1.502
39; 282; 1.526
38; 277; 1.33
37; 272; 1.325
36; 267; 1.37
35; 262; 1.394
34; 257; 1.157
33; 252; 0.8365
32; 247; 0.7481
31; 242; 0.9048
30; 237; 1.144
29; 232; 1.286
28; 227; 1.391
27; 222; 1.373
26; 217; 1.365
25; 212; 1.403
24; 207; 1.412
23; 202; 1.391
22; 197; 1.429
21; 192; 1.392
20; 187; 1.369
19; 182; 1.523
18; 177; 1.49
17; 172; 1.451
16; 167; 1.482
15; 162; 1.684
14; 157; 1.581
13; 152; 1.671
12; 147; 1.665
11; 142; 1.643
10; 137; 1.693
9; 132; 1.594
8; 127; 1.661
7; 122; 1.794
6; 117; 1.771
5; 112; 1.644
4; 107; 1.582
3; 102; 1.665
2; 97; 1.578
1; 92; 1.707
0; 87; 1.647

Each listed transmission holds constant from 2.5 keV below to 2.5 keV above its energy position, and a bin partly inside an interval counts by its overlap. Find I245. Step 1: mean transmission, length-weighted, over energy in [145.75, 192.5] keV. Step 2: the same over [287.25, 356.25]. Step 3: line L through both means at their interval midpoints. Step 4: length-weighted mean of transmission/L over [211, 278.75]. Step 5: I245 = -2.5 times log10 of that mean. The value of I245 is 0.23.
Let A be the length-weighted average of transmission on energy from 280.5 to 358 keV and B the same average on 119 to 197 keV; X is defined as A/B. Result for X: 0.93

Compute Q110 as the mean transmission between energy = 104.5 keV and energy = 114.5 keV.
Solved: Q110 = 1.61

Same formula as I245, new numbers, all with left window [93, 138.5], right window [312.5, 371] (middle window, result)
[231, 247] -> 0.48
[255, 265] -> 0.24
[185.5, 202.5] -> 0.17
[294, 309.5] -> 0.17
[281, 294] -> 0.10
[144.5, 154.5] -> -0.01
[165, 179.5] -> 0.12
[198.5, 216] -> 0.16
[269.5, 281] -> 0.18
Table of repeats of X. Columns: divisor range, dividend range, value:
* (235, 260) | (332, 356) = 1.64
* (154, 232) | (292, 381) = 1.07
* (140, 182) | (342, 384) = 1.10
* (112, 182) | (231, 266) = 0.66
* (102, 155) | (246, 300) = 0.76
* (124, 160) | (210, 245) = 0.76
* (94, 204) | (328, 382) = 1.06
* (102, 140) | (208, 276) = 0.72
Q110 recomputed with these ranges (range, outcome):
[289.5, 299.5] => 1.32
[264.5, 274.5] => 1.35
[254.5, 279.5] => 1.32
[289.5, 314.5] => 1.38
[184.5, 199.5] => 1.4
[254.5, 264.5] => 1.28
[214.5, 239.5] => 1.31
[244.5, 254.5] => 0.792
